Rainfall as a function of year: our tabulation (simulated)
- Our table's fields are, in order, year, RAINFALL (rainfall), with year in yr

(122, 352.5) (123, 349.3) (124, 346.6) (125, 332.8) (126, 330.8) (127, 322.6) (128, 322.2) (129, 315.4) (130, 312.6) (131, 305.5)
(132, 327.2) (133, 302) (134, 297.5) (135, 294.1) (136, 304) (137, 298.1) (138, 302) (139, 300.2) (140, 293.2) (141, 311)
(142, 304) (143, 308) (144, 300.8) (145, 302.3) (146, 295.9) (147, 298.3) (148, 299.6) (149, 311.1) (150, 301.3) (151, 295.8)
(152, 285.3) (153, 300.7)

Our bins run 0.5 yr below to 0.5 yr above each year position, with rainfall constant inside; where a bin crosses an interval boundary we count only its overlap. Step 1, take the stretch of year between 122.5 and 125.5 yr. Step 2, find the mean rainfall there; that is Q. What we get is 343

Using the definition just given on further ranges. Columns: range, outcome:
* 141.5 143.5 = 306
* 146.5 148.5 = 299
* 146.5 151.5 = 301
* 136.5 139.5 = 300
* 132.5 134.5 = 300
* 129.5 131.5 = 309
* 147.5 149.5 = 305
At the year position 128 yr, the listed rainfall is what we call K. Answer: 322.2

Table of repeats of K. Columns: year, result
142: 304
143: 308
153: 300.7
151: 295.8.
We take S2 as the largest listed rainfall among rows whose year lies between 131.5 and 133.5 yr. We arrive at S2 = 327.2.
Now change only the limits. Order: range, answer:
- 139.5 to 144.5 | 311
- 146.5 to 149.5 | 311.1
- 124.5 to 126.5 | 332.8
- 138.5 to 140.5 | 300.2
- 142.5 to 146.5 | 308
